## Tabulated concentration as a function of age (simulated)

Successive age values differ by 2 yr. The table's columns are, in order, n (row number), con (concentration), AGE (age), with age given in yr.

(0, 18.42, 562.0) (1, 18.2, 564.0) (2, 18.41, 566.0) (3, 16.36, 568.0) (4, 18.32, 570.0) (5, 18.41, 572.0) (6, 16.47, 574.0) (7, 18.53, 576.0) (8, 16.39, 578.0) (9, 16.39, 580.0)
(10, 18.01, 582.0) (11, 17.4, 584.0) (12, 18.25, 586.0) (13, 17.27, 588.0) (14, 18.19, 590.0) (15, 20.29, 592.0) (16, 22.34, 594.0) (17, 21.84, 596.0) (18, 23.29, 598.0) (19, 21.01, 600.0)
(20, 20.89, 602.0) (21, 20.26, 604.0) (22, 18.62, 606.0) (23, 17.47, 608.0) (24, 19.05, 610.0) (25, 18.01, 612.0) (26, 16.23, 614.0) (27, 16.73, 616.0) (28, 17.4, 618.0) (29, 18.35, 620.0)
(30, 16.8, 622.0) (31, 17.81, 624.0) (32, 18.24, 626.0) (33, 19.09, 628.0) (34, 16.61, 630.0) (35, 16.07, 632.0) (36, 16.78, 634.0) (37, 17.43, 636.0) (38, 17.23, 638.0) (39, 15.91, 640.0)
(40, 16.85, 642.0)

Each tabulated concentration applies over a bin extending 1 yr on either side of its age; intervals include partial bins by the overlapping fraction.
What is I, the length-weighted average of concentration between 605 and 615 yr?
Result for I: 17.9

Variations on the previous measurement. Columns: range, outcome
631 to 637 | 16.8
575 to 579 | 17.5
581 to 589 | 17.7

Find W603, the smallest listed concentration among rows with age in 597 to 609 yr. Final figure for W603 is 17.47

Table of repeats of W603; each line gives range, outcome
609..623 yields 16.23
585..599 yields 17.27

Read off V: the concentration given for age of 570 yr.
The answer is 18.32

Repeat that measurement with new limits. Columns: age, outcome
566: 18.41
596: 21.84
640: 15.91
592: 20.29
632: 16.07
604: 20.26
